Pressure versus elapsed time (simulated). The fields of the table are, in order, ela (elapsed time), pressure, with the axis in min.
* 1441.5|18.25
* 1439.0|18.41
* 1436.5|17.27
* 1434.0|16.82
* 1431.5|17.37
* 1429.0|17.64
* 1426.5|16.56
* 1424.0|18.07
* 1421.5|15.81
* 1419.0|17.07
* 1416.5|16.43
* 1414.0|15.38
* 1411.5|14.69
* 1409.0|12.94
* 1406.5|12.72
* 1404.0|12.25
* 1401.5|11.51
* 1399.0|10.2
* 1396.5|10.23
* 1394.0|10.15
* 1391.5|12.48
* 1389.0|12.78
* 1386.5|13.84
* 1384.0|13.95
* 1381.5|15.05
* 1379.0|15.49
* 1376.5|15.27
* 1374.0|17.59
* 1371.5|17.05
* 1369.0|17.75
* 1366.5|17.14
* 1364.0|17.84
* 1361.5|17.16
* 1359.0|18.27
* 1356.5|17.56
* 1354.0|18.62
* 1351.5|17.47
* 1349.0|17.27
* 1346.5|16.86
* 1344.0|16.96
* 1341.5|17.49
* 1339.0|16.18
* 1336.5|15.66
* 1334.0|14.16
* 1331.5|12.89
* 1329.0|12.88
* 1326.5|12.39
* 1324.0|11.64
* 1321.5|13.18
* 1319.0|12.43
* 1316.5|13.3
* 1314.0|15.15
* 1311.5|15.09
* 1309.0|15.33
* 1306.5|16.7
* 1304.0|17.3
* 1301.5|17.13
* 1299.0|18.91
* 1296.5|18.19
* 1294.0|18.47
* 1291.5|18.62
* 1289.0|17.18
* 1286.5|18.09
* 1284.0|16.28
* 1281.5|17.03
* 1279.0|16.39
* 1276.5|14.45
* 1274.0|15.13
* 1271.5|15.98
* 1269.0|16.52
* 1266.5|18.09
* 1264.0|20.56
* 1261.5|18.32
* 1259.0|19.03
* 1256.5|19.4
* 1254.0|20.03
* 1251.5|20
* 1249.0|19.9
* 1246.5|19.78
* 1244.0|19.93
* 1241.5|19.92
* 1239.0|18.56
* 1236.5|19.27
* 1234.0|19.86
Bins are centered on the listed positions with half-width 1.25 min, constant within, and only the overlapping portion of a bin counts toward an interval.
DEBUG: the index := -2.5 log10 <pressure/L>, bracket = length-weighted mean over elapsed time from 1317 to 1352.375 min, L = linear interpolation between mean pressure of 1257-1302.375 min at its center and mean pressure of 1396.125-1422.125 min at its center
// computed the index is 0.07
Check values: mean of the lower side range 17.5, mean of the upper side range 13.6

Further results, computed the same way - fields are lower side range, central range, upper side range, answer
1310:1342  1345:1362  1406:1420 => -0.228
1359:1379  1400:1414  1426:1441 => 0.309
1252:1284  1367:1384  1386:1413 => -0.228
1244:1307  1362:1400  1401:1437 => 0.119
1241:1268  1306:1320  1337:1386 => 0.230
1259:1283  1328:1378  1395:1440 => -0.048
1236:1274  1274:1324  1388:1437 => 0.098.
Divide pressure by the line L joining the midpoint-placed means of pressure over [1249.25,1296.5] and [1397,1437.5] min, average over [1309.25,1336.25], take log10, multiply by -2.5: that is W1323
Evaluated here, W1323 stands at 0.24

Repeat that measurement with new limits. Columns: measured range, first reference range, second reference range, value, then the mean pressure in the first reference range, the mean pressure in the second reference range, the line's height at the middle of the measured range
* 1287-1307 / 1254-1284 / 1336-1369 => -0.03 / 17.4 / 17.3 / 17.4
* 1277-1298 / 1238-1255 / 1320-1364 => 0.03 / 19.7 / 15.7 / 18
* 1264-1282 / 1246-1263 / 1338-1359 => 0.16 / 19.5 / 17.4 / 19.1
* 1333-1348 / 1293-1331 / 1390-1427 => -0.11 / 15.1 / 13.7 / 14.7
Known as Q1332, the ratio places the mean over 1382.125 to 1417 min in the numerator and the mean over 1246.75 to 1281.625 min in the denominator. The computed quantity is 0.71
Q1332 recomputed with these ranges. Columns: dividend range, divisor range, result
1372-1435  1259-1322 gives 0.87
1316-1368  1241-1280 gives 0.85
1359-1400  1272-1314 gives 0.88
